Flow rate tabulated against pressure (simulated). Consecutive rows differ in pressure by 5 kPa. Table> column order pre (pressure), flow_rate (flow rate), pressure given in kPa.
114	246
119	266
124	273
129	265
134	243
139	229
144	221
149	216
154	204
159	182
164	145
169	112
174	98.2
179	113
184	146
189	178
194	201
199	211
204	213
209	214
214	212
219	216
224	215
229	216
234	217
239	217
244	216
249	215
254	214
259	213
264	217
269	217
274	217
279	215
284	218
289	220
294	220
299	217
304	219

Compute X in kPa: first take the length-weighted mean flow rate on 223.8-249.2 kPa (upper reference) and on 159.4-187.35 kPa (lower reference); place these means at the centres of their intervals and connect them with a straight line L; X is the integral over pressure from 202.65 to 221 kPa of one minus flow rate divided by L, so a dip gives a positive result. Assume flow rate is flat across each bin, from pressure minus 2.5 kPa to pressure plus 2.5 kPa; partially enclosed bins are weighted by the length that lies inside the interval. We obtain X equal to -3.2 kPa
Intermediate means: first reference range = 129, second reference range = 216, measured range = 214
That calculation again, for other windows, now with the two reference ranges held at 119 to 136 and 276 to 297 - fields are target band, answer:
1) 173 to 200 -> 9.56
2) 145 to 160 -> 2.96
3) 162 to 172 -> 4.97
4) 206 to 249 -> 3.47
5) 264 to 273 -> 0.25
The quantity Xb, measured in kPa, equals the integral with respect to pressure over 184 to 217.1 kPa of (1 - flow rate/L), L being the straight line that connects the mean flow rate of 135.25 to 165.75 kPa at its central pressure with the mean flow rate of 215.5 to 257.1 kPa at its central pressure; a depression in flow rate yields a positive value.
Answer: 1.5 kPa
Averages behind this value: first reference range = 203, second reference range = 216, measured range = 201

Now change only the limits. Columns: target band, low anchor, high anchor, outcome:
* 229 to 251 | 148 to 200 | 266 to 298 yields -2.3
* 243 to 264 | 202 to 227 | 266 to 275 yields 0.1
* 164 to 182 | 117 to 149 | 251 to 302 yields 9.4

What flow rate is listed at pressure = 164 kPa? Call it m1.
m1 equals 145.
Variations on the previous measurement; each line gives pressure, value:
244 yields 216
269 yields 217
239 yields 217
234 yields 217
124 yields 273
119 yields 266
